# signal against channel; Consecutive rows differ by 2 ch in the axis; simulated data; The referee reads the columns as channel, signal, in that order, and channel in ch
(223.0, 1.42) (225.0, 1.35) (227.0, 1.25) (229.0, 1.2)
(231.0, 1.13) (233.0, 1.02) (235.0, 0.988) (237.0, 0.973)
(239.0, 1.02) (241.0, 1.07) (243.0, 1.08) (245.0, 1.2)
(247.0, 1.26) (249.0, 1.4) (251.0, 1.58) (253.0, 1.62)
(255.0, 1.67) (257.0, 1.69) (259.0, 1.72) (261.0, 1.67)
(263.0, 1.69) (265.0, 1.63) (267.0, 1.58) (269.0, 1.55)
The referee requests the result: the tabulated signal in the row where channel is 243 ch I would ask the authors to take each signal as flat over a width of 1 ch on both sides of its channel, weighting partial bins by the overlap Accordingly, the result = 1.08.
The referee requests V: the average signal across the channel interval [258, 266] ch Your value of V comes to 1.68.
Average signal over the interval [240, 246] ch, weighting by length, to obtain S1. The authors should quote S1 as 1.12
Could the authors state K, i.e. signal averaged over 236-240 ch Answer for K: 0.996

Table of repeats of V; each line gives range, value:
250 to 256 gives 1.62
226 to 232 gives 1.19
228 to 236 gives 1.08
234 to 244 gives 1.03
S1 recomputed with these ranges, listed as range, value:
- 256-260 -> 1.71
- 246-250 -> 1.33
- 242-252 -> 1.3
